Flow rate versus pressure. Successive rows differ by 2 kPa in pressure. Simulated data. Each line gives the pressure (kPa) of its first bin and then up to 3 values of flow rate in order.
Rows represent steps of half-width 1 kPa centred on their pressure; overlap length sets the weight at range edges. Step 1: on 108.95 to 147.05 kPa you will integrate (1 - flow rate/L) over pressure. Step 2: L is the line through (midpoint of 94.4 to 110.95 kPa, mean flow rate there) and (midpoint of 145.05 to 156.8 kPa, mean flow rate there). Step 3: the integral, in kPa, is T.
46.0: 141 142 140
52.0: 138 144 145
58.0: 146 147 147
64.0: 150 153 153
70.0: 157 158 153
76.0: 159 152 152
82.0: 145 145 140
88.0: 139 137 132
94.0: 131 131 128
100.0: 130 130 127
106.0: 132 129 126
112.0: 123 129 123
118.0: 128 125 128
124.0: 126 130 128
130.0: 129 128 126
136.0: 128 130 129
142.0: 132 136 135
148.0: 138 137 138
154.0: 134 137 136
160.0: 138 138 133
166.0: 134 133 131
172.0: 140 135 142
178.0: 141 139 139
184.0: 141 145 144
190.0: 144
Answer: 1.3 kPa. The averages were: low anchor 129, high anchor 136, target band 128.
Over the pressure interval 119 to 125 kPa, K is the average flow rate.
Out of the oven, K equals 126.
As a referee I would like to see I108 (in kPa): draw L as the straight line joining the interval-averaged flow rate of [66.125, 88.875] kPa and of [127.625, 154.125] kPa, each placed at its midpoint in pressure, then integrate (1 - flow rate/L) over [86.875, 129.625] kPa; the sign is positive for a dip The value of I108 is 3.72 kPa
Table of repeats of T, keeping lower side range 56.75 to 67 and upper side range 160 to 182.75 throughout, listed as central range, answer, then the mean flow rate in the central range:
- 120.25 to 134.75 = 1.41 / 128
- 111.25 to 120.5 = 1.10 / 126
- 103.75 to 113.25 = 1.06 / 127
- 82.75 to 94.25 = 0.61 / 138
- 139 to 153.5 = 0.47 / 135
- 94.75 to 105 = 1.08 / 129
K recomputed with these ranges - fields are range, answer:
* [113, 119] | 127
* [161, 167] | 135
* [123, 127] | 128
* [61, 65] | 148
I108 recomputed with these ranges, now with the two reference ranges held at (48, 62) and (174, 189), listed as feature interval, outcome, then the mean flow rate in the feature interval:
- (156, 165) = 0.3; 136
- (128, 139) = 1.1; 128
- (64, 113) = 0.9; 140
